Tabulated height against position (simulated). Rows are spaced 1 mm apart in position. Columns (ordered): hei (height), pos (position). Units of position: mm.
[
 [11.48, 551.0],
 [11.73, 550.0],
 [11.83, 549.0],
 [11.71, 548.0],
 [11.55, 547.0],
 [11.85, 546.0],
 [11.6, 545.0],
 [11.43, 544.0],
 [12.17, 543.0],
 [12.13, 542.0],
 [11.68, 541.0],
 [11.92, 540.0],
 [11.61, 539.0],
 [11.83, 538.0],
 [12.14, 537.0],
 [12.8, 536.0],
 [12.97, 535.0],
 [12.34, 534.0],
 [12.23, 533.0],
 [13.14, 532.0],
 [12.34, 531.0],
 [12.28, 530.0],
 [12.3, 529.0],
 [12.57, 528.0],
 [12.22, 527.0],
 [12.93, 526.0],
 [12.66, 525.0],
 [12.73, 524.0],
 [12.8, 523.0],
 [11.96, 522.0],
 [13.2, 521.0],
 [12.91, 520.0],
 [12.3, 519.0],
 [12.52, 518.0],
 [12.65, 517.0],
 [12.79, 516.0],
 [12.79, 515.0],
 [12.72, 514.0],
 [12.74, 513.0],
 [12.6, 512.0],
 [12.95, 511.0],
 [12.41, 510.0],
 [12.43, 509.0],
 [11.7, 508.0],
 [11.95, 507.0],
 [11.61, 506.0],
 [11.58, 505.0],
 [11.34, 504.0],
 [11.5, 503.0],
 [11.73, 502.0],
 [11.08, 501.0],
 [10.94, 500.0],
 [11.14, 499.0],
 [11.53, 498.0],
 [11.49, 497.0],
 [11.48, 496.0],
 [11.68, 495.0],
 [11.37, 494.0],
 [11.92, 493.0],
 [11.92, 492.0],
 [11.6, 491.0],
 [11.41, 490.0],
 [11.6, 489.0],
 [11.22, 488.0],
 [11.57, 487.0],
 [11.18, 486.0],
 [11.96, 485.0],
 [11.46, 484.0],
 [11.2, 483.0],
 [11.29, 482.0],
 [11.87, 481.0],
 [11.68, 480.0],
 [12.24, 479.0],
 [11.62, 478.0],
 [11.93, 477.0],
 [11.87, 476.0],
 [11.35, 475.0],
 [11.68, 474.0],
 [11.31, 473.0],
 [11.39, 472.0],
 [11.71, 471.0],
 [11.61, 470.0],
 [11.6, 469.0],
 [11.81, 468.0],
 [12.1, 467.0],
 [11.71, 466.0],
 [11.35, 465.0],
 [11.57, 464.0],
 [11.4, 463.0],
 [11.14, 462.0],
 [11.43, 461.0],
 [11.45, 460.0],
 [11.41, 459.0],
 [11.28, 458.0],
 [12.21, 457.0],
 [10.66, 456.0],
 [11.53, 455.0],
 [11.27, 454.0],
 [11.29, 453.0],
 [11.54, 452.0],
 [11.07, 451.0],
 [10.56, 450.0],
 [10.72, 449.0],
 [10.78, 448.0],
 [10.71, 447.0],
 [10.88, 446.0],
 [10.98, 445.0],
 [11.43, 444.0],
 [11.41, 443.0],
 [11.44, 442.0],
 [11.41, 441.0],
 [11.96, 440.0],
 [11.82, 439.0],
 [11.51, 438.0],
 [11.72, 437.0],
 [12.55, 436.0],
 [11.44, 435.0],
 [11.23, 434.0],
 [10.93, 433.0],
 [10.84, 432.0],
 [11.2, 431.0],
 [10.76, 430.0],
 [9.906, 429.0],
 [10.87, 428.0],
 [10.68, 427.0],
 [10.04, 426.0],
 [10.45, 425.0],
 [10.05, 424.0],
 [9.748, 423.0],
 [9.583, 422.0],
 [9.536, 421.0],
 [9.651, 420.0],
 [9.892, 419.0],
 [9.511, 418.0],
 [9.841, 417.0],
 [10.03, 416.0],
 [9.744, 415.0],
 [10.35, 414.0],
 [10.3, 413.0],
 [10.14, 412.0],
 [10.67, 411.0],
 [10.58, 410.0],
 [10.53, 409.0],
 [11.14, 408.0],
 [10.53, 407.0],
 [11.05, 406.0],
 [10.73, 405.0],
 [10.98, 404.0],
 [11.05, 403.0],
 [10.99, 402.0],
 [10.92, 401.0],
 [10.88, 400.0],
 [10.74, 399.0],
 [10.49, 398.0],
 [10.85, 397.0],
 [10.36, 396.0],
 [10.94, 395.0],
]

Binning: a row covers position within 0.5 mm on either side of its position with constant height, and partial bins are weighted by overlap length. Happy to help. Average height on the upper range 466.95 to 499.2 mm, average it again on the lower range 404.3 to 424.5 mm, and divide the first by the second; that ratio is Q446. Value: 1.1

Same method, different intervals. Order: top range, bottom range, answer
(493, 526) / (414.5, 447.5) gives 1.13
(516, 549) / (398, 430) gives 1.19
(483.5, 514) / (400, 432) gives 1.13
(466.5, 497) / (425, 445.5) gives 1.04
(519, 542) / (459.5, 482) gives 1.07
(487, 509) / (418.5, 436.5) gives 1.10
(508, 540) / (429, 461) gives 1.11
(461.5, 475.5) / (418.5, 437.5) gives 1.09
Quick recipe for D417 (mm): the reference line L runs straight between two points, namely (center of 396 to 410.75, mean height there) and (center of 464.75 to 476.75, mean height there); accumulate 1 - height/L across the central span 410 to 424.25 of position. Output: 1.3 mm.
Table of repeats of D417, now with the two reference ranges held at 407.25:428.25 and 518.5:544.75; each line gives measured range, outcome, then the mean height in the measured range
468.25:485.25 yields -0.5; 11.6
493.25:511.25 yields 0.2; 11.6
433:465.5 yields -1.8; 11.3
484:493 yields 0.0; 11.6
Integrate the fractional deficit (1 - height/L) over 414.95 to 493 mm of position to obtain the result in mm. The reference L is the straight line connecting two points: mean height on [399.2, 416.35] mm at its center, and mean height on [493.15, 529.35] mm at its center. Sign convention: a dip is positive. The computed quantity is 1.0 mm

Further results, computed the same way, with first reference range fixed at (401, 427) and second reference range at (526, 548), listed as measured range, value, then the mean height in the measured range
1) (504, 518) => -0.7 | 12.3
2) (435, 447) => -0.9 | 11.5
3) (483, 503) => 0.0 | 11.5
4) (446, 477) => -1.0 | 11.4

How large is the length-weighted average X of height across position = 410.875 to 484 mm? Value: 11.1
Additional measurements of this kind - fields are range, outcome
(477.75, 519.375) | 11.8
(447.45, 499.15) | 11.5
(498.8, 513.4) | 11.9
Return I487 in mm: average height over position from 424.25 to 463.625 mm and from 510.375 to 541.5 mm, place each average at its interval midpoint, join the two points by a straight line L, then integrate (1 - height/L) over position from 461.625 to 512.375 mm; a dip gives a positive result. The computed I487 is 0.97 mm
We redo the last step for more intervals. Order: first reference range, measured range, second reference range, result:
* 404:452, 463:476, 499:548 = -0.3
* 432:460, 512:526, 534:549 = -1.0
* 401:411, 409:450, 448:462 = 1.3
